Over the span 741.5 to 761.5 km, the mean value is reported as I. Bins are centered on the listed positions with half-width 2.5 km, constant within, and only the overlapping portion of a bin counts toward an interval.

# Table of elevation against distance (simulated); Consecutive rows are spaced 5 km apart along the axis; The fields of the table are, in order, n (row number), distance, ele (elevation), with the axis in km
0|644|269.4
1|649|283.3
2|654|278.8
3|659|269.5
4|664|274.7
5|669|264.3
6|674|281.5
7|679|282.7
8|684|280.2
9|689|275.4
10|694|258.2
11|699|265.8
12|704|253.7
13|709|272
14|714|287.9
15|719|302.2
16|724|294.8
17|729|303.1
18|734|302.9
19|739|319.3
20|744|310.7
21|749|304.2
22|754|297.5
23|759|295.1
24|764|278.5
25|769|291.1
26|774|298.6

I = 302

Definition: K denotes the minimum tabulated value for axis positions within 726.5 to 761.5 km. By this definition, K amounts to 295.1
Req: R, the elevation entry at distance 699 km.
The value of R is 265.8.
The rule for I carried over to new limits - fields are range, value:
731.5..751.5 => 309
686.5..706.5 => 263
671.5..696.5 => 276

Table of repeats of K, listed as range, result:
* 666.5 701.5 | 258.2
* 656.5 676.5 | 264.3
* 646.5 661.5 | 269.5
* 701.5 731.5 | 253.7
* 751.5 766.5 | 278.5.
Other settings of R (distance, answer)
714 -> 287.9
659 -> 269.5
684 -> 280.2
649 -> 283.3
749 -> 304.2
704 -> 253.7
